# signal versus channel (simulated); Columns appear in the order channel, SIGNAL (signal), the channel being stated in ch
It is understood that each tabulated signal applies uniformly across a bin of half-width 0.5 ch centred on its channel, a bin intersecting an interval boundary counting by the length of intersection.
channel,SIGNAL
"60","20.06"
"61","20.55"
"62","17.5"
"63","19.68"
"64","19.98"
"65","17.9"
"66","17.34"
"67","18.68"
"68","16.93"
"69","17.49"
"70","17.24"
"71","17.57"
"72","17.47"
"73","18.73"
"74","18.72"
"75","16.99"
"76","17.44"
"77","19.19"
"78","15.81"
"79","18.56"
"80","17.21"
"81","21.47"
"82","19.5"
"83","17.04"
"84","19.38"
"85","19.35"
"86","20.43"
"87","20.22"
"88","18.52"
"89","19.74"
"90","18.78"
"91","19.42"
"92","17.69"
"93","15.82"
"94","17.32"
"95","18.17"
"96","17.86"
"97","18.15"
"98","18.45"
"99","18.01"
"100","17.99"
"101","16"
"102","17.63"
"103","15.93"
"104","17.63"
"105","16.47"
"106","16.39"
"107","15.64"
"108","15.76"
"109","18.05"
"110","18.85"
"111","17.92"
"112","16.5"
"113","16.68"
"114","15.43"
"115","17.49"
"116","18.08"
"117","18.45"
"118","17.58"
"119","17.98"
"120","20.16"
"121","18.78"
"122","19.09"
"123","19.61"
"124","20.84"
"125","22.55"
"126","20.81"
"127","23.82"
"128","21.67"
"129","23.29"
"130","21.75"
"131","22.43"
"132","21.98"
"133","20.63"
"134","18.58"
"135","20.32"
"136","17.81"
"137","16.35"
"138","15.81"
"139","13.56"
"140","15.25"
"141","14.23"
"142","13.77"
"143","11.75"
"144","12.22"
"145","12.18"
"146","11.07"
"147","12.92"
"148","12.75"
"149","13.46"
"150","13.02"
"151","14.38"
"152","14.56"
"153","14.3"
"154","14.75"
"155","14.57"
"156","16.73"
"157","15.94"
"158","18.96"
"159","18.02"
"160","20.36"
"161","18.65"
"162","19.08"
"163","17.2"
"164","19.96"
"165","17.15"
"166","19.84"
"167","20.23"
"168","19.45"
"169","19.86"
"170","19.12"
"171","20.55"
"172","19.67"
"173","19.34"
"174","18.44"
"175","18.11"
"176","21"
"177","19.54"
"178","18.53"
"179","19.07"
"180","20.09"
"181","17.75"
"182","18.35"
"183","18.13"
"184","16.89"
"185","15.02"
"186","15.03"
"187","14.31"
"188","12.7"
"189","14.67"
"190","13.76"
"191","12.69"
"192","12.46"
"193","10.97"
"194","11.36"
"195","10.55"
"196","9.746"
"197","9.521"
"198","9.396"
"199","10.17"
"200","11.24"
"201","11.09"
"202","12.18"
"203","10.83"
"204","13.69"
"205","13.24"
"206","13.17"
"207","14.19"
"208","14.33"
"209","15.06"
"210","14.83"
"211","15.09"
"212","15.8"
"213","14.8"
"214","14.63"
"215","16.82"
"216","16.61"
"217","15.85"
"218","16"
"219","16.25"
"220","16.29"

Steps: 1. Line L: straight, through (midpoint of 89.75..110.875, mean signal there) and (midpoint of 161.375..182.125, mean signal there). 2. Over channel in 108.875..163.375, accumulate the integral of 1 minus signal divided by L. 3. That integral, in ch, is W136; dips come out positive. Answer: 2.8 ch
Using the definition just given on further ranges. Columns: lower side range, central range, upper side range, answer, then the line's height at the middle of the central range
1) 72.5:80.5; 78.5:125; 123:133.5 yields 3.76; 19.8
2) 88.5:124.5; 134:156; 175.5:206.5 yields 2.36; 16.1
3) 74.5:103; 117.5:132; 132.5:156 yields -4.39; 16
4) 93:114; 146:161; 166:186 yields 2.48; 18.3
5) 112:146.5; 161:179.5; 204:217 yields -3.17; 16.4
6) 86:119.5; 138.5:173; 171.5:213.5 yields -0.82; 15.9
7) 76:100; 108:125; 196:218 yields -0.99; 17.3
